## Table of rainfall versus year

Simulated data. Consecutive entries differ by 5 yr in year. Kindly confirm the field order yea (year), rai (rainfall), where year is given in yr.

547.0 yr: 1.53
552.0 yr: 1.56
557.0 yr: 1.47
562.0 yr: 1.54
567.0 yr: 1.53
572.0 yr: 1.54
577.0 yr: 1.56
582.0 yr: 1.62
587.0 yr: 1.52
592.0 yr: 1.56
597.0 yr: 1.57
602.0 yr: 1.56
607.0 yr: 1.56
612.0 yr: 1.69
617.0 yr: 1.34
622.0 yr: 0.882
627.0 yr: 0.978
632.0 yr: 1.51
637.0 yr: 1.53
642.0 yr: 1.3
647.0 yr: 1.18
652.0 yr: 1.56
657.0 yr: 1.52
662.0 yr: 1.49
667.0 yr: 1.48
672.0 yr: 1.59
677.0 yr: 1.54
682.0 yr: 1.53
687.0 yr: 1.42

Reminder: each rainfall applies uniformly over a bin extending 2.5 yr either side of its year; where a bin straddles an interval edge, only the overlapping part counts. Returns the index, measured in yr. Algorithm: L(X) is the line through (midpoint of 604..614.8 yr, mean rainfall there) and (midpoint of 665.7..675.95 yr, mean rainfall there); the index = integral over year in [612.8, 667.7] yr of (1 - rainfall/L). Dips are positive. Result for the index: 7.9 yr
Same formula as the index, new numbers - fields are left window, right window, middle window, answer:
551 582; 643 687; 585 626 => 2.0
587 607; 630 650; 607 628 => 2.8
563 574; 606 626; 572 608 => -3.1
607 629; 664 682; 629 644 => -0.9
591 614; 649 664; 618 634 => 4.4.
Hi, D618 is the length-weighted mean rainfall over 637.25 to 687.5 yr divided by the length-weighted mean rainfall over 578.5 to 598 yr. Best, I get 0.94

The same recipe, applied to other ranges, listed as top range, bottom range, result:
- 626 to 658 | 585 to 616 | 0.88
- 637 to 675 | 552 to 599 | 0.94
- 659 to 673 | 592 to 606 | 0.97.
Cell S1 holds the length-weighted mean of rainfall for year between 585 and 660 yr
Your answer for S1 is 1.42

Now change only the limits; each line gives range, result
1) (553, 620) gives 1.54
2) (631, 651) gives 1.38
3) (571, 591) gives 1.56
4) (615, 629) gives 1.06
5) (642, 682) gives 1.47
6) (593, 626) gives 1.42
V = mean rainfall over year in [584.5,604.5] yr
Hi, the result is 1.55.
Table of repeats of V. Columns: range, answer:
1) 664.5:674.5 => 1.54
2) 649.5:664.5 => 1.52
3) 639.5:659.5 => 1.39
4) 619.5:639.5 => 1.23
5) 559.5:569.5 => 1.54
